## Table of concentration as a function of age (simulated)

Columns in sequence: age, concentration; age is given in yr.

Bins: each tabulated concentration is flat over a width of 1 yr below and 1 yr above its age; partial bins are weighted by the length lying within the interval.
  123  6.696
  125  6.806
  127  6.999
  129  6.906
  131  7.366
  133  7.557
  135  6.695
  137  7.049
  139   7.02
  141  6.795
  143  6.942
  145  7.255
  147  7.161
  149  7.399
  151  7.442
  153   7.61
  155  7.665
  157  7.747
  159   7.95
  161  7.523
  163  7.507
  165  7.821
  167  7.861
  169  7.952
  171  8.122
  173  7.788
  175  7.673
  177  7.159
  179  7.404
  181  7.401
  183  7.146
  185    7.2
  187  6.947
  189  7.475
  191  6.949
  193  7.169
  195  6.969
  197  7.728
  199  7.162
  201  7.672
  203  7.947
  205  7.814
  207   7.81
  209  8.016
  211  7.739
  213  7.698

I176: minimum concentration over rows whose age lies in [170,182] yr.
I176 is 7.159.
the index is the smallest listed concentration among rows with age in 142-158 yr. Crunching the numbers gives 6.942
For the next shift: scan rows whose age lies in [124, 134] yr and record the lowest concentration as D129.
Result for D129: 6.806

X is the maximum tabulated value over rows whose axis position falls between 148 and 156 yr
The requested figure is 7.665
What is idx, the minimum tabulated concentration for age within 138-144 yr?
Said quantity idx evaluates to 6.795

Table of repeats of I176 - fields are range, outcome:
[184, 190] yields 6.947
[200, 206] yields 7.672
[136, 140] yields 7.02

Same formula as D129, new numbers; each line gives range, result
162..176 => 7.507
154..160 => 7.665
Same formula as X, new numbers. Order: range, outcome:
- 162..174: 8.122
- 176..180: 7.404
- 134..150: 7.399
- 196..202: 7.728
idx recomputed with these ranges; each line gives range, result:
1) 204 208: 7.81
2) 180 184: 7.146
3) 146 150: 7.161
